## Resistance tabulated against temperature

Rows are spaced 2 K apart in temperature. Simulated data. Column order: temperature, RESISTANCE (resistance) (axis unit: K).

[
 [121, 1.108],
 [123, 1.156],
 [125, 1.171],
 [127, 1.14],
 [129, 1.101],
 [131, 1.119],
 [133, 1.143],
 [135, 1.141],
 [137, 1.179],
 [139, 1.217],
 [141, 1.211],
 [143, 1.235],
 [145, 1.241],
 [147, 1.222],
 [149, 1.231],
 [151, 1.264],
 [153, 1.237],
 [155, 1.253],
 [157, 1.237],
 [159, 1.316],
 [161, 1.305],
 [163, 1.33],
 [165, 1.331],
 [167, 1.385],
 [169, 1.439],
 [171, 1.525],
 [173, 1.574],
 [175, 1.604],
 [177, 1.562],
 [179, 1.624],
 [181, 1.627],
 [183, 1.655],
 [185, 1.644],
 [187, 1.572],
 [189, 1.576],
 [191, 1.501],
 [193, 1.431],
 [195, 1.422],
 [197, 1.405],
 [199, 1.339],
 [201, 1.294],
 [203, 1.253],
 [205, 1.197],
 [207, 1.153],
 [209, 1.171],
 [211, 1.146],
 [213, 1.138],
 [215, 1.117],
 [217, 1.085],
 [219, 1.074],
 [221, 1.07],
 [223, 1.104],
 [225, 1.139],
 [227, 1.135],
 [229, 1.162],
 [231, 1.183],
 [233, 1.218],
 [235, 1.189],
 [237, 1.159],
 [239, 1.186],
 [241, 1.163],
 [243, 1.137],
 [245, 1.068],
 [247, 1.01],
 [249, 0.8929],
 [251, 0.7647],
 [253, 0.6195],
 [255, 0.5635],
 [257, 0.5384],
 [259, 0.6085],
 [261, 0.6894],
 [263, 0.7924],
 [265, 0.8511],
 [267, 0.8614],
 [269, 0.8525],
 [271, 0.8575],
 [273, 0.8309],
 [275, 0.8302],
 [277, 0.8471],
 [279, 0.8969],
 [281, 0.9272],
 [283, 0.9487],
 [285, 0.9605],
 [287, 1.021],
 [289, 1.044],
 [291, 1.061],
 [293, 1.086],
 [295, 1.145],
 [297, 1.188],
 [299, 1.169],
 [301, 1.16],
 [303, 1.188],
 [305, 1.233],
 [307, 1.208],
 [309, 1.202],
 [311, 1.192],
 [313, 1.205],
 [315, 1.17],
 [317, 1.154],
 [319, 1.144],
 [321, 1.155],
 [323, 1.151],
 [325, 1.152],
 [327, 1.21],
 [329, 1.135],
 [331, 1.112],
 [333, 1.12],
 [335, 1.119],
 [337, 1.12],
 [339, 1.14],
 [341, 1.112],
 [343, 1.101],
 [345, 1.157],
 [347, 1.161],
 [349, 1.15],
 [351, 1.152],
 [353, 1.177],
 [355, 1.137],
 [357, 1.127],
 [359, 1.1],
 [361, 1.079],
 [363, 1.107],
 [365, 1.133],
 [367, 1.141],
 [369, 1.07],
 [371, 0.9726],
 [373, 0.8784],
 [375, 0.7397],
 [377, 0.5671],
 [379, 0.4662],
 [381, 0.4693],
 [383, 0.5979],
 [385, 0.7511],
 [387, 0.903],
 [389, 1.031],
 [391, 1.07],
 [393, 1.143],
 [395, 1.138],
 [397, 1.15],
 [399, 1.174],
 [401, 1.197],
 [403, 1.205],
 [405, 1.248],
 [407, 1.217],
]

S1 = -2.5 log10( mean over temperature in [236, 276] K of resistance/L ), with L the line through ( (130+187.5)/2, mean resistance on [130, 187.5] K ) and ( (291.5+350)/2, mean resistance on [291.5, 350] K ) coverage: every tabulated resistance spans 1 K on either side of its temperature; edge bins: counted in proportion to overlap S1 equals 0.391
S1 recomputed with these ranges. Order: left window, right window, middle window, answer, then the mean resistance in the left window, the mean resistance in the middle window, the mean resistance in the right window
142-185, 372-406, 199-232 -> 0.12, 1.4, 1.16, 0.925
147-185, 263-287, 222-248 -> -0.06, 1.42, 1.14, 0.881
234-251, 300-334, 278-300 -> 0.10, 1.08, 1.04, 1.17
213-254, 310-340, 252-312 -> 0.18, 1.08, 0.946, 1.15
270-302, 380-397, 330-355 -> -0.20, 0.998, 1.14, 0.903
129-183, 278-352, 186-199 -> -0.15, 1.33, 1.47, 1.12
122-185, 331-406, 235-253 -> 0.16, 1.32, 1.03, 1.03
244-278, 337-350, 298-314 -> -0.22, 0.793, 1.19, 1.14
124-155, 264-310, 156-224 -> -0.20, 1.19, 1.36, 1.02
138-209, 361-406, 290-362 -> -0.07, 1.38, 1.15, 0.964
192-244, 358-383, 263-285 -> 0.23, 1.2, 0.871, 0.882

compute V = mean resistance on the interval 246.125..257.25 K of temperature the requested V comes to 0.741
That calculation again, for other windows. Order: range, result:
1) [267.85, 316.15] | 1.05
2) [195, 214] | 1.24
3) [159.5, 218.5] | 1.39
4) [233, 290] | 0.902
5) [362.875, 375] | 1.02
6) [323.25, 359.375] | 1.14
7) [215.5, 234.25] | 1.13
